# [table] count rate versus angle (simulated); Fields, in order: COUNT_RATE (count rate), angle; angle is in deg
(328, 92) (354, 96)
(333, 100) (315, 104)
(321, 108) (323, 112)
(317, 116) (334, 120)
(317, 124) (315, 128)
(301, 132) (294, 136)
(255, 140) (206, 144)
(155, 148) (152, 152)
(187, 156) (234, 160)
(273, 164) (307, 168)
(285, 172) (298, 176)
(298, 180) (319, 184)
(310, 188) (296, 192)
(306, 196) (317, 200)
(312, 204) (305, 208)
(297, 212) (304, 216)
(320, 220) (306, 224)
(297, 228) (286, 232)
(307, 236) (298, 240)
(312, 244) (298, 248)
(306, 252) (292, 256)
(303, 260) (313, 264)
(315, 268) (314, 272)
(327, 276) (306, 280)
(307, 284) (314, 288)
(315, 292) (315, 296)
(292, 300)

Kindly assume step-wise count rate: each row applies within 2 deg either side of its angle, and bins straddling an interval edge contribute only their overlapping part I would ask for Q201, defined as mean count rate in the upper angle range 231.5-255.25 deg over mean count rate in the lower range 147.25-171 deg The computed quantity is 1.3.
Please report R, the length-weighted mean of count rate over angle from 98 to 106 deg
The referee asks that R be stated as 324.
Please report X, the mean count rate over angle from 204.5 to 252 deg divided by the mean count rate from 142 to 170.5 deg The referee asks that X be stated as 1.4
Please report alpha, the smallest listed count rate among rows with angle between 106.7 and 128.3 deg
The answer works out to 315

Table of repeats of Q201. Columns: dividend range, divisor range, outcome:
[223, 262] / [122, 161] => 1.24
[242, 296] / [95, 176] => 1.11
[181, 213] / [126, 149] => 1.19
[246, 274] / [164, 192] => 1.02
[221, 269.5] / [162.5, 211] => 1.00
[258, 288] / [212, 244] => 1.03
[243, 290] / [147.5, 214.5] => 1.12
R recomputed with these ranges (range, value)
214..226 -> 310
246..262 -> 300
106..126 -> 322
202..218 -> 304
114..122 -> 326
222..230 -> 302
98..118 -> 322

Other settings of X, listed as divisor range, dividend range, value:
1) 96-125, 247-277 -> 0.95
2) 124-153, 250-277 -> 1.25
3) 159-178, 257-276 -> 1.11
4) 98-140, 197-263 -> 0.97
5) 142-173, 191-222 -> 1.38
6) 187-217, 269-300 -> 1.02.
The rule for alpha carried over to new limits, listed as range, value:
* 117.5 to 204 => 152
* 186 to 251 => 286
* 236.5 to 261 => 292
